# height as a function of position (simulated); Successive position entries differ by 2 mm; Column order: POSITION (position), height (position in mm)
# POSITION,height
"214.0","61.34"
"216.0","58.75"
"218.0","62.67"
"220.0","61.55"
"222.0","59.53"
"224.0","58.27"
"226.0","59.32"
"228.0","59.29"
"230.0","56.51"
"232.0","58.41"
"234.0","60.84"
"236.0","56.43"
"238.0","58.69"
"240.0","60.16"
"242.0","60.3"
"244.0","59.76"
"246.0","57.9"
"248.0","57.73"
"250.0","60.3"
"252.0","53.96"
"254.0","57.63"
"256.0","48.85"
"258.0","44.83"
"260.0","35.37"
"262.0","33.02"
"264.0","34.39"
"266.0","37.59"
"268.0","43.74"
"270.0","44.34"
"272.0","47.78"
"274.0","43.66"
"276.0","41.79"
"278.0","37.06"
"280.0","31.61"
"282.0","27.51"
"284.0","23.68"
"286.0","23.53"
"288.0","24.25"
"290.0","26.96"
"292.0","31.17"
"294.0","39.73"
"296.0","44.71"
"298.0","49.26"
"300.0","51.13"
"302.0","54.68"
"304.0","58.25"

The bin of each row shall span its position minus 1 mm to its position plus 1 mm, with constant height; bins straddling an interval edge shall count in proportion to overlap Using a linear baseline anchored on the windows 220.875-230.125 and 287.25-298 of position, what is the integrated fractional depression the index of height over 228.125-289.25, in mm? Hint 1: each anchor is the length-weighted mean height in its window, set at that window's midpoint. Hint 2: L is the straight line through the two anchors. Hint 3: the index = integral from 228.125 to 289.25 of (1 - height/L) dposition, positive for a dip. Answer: 2.1 mm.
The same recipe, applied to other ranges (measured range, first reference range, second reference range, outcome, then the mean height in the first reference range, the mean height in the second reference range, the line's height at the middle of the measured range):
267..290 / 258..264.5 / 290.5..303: 2.66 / 35.9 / 44.4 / 40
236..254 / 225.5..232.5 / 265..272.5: -2.18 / 58.3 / 43.1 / 52.2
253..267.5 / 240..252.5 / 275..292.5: 1.91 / 58.6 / 29.7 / 47.8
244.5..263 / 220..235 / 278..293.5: -1.96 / 59.1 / 28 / 45.1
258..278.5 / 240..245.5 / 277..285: -0.54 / 59.9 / 30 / 39.9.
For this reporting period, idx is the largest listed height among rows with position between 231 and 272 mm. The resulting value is 60.84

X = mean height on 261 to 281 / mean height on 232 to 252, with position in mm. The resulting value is 0.67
